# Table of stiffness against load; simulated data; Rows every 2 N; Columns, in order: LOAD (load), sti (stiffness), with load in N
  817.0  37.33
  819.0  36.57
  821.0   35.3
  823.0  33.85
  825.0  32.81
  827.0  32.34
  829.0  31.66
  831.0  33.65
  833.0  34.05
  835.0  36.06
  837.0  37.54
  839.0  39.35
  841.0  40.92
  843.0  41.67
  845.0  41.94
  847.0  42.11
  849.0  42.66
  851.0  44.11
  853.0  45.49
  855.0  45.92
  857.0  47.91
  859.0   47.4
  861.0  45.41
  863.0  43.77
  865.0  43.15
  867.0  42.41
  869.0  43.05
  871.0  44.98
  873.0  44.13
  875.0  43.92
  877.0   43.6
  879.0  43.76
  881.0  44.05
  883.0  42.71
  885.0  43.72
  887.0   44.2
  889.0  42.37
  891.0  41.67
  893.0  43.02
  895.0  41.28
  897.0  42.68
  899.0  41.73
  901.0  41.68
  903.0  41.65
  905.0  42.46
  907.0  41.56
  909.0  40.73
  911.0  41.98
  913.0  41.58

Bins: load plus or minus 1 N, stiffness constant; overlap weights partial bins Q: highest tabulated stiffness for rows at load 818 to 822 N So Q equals 36.57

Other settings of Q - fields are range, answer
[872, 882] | 44.13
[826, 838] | 37.54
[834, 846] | 41.94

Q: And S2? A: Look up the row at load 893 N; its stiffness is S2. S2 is 43.02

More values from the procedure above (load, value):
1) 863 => 43.77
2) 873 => 44.13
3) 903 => 41.65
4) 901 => 41.68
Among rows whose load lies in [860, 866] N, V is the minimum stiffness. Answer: 43.15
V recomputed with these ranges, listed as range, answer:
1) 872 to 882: 43.6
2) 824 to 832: 31.66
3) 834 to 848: 36.06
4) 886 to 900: 41.28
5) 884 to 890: 42.37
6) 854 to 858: 45.92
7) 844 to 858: 41.94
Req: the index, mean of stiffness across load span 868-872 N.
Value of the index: 44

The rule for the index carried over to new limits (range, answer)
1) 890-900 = 42.1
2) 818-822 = 35.9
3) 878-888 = 43.7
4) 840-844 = 41.3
